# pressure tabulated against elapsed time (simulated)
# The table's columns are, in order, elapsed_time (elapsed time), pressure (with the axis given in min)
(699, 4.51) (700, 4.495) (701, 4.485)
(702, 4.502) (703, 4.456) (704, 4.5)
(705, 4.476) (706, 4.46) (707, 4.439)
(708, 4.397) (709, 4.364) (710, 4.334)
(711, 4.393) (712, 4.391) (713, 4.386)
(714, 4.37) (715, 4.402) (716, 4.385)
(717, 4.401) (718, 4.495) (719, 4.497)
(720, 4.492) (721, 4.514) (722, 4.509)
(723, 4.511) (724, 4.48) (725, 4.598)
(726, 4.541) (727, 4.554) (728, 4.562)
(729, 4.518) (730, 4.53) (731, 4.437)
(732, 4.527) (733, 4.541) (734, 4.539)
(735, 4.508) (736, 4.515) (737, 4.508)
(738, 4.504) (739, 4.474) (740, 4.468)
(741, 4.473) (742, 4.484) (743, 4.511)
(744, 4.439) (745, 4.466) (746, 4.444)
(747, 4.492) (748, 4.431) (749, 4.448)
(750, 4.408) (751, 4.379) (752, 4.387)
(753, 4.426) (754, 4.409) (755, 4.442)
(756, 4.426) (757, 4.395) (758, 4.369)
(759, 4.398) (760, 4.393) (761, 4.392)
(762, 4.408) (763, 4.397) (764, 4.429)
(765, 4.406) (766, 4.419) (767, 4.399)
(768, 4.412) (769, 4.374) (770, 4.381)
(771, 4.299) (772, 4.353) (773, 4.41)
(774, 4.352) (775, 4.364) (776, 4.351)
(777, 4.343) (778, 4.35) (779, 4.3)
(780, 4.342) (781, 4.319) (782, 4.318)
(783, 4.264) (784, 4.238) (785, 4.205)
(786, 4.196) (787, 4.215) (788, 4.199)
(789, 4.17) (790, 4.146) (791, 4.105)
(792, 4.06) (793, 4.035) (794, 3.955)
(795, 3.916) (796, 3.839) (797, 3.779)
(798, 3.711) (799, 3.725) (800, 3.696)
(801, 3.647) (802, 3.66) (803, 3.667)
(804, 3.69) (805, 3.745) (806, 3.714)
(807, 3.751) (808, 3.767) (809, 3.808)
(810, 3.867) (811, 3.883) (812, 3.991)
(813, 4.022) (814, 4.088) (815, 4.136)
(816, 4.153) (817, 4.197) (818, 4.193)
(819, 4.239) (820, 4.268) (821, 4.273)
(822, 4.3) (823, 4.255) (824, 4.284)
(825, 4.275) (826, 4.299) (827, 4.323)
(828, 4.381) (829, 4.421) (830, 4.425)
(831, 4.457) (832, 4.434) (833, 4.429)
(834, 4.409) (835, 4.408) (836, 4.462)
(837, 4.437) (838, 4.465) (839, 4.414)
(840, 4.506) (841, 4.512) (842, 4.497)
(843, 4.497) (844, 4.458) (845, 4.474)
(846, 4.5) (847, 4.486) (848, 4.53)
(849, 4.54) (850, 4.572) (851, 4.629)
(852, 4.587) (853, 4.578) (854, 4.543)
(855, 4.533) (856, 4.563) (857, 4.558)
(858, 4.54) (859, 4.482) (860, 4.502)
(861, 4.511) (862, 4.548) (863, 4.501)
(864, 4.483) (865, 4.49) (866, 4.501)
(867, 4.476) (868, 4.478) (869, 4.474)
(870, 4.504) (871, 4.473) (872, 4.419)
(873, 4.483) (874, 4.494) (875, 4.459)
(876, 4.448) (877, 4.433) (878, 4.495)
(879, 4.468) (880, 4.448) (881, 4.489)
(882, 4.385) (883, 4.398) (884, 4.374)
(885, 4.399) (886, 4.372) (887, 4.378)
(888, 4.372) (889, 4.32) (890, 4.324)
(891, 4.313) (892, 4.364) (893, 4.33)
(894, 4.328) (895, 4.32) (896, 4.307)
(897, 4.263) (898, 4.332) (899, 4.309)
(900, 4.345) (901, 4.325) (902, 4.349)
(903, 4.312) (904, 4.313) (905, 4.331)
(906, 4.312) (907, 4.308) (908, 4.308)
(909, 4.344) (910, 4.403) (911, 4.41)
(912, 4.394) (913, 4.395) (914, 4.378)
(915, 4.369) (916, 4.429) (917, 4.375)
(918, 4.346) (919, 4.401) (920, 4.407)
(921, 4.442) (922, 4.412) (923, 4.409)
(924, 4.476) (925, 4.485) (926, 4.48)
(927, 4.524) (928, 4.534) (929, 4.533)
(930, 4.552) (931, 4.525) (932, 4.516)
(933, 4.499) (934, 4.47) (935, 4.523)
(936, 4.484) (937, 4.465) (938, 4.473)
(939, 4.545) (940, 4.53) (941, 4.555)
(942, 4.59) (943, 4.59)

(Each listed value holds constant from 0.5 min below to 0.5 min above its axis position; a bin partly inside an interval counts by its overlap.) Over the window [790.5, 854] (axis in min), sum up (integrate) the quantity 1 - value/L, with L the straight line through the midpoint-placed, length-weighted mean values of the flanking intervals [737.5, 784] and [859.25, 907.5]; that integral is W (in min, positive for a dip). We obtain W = 3.0 min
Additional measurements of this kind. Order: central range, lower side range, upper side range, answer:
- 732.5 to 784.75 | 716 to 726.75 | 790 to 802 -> -2.9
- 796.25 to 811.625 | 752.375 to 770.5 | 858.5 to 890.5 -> 2.4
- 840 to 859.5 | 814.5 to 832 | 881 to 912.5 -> -1.0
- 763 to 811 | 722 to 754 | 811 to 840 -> 3.1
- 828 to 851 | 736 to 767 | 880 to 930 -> -0.4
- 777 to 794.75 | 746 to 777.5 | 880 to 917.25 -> 0.8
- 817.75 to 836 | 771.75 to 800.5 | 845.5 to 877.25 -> 0.0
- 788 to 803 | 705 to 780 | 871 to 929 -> 1.8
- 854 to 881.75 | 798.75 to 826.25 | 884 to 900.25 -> -1.7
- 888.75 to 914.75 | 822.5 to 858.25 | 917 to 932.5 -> 0.8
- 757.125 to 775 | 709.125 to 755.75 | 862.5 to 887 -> 0.3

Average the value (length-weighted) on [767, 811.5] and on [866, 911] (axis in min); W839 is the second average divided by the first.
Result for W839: 1.08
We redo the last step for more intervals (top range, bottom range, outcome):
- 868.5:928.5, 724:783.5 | 0.99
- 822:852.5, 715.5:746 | 0.99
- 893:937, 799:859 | 1.03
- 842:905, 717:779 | 1.00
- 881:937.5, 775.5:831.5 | 1.07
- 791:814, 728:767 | 0.86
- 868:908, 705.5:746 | 0.98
